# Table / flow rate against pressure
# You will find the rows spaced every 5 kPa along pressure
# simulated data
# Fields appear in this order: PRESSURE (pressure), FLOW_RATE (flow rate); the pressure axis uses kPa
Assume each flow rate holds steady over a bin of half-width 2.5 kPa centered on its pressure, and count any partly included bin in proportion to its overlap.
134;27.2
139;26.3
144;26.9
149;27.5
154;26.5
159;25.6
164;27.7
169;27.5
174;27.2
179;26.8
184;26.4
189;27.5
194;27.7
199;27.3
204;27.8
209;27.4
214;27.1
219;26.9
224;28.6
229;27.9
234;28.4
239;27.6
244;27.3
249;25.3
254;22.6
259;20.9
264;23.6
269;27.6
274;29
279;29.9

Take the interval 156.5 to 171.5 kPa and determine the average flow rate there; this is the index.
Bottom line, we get 26.9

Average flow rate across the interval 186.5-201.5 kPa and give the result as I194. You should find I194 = 27.5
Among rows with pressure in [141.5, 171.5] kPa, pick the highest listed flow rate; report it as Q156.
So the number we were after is 27.7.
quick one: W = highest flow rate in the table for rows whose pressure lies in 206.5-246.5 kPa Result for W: 28.6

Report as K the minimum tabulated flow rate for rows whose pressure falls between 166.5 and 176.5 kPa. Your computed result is 27.2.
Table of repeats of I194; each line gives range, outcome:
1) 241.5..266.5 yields 23.9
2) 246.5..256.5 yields 23.9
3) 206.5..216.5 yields 27.2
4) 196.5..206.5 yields 27.6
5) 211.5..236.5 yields 27.8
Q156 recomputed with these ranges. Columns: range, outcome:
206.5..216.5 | 27.4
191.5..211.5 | 27.8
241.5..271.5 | 27.6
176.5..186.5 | 26.8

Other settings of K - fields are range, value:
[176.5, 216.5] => 26.4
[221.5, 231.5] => 27.9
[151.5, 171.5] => 25.6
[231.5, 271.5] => 20.9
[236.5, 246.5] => 27.3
